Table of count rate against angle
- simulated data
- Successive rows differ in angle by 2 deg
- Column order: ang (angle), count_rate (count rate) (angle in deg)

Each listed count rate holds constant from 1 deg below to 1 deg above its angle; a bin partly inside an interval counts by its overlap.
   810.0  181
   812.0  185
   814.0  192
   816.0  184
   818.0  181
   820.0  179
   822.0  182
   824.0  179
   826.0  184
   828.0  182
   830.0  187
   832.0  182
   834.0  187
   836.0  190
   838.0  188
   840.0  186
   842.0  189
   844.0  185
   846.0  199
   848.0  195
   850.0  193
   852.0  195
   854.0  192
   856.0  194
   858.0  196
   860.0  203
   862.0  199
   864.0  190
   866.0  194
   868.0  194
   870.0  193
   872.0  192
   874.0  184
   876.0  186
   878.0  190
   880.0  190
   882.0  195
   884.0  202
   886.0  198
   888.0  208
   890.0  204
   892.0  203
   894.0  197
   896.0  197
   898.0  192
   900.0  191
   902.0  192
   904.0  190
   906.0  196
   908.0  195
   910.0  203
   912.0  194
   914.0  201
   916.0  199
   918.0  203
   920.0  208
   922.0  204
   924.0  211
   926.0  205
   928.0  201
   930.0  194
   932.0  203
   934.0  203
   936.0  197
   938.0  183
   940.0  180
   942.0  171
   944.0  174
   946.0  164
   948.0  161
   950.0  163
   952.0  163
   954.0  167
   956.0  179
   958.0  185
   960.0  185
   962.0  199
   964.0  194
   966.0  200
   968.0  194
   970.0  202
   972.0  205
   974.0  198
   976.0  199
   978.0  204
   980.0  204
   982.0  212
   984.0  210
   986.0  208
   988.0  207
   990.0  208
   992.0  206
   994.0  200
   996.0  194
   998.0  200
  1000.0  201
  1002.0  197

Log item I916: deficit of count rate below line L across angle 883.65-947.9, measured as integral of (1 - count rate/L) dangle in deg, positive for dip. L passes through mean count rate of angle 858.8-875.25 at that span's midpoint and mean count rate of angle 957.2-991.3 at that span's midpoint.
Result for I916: 0.55 deg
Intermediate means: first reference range 194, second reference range 201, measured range 195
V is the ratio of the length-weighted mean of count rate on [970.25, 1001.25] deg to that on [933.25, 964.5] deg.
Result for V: 1.1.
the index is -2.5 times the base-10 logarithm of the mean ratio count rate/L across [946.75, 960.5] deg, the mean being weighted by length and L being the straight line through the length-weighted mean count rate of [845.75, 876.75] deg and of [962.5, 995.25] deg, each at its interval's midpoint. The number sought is 0.174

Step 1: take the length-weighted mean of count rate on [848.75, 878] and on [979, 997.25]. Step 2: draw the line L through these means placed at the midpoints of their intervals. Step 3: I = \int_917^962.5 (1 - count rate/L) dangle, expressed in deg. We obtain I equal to 3.1 deg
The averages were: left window 193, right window 205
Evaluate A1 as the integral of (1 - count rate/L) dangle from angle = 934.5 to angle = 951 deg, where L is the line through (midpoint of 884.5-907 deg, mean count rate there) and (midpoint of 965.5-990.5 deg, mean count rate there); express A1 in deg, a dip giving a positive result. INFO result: 2.1 deg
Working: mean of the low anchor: 197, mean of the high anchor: 204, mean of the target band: 175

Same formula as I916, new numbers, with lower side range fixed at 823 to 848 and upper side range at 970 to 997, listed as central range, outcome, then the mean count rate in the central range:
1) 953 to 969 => 1.1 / 188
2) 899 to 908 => 0.1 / 193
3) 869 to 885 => 0.0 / 192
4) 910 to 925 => -0.5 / 203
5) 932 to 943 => 0.6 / 188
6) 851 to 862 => -0.4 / 196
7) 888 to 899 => -0.3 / 199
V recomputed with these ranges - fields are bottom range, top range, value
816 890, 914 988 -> 1.01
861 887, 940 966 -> 0.92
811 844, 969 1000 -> 1.10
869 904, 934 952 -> 0.90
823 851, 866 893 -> 1.04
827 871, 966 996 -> 1.06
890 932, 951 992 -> 0.99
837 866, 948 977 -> 0.97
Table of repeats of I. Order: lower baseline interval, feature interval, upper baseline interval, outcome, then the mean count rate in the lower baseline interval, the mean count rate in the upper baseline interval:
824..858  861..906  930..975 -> -1.67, 189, 185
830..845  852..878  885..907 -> -0.20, 187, 197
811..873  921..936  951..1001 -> -0.64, 189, 197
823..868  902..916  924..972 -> -0.62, 190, 186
